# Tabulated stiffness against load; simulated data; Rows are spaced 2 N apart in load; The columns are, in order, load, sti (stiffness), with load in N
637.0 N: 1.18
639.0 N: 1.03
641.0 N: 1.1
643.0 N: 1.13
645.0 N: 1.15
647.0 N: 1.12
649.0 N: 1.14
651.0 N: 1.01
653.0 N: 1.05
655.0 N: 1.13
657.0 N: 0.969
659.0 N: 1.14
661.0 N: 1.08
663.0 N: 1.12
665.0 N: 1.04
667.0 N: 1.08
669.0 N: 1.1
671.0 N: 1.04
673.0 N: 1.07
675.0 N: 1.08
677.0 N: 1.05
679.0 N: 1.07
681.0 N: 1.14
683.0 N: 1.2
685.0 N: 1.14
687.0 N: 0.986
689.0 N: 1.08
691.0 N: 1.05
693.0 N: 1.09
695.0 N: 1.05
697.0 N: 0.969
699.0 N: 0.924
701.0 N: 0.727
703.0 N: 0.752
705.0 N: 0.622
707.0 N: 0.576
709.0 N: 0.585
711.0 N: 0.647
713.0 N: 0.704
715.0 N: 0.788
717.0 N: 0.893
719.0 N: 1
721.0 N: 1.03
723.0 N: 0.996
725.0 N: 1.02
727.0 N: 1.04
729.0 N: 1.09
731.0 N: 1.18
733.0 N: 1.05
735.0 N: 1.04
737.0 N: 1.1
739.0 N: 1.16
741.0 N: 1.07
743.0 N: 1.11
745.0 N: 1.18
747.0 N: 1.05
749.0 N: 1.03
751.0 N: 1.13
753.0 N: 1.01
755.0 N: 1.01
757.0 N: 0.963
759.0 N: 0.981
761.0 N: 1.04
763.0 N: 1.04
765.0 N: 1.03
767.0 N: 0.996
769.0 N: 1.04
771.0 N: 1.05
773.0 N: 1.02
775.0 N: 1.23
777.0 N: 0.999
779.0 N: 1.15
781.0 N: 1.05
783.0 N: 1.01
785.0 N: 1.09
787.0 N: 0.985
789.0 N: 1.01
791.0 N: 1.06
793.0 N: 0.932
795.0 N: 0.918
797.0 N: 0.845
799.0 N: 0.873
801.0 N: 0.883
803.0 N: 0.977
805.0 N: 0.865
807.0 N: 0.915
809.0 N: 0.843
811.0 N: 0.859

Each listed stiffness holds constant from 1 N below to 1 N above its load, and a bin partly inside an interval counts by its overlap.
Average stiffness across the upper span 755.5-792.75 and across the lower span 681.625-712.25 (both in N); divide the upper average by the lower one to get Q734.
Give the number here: 1.16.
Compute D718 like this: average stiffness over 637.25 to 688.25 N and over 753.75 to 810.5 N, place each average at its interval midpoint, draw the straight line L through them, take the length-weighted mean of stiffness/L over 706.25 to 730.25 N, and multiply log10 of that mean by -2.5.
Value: 0.20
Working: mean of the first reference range 1.09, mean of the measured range 0.87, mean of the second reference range 0.992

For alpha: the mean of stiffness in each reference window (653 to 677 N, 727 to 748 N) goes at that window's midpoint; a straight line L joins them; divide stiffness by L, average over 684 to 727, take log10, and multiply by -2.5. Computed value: 0.218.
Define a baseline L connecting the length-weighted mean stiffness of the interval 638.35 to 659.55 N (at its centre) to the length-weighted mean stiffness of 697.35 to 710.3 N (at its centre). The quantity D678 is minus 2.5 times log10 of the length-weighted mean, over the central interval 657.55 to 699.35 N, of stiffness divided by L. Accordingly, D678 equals -0.22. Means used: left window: 1.09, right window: 0.71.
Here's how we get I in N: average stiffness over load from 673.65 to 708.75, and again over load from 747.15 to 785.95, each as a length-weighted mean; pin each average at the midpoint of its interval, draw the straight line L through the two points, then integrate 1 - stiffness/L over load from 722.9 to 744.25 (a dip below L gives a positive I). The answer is -1.5 N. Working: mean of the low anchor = 0.964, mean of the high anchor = 1.05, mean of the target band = 1.08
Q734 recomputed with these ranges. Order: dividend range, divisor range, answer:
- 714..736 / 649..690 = 0.94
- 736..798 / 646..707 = 1.01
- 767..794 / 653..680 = 0.97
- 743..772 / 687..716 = 1.25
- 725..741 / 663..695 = 1.01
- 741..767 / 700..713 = 1.60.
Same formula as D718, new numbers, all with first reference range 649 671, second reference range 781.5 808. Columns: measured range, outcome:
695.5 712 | 0.37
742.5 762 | -0.06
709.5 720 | 0.27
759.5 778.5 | -0.08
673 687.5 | -0.04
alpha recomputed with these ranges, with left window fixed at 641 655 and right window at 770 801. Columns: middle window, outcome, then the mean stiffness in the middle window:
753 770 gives 0.02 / 1.01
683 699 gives 0.02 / 1.05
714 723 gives 0.13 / 0.935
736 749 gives -0.07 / 1.11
